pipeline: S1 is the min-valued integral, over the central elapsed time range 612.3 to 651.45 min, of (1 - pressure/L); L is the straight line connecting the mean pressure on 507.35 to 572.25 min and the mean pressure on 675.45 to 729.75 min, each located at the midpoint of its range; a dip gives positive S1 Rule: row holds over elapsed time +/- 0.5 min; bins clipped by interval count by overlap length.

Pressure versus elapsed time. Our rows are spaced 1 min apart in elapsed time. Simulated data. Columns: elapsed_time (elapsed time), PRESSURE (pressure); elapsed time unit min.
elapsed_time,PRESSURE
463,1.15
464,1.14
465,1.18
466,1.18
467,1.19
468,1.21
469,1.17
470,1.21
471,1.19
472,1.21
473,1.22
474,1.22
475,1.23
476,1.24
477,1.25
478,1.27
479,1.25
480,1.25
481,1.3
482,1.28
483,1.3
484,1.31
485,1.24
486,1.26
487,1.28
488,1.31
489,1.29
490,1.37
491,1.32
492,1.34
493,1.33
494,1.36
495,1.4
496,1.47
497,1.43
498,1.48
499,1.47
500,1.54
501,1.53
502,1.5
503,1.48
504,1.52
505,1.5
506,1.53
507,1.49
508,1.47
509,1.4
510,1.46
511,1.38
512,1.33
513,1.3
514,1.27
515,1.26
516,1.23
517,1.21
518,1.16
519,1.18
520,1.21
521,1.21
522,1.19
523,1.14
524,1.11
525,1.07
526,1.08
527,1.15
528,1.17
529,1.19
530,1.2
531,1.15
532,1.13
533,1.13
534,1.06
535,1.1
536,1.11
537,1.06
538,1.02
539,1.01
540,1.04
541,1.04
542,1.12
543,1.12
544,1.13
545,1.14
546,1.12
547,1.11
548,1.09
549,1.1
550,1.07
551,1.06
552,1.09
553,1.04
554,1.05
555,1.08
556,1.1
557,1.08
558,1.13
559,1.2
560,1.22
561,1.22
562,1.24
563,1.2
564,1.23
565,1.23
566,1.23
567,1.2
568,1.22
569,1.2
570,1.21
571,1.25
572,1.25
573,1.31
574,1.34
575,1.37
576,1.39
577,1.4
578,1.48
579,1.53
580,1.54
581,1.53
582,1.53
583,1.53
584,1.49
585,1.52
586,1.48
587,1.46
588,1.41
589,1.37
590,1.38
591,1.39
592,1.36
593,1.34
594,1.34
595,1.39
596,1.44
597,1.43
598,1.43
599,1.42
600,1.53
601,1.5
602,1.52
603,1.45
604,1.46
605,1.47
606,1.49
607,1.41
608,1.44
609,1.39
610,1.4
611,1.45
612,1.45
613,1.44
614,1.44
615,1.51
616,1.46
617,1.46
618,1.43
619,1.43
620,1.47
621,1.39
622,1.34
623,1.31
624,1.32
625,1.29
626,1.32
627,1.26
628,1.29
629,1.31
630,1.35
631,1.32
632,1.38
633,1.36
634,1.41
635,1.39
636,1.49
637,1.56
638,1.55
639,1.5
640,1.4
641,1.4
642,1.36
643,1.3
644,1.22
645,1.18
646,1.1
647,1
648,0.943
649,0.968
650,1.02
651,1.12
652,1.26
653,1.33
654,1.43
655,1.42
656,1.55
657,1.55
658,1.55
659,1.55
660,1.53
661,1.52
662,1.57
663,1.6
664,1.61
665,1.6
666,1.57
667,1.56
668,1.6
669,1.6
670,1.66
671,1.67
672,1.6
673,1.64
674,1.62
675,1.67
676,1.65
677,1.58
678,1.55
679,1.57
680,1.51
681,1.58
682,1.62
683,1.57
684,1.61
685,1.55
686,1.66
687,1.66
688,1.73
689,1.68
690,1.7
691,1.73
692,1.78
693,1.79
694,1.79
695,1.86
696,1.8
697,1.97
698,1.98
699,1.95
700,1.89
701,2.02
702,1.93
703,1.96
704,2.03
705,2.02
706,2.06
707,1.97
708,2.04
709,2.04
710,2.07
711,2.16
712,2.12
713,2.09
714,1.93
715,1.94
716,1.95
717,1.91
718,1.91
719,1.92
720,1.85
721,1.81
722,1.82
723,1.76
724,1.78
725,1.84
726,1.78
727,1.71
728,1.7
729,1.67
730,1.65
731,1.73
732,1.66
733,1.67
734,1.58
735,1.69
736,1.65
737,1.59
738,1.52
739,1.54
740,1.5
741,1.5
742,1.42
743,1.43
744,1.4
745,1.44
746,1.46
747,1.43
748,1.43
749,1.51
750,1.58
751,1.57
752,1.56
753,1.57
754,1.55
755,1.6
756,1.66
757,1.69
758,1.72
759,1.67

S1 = 5.3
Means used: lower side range 1.17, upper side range 1.82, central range 1.33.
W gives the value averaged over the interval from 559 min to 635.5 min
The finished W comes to 1.38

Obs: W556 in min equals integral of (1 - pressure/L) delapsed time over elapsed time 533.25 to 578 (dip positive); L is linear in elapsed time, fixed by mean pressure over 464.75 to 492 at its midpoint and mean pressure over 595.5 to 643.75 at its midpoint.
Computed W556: 5.98 min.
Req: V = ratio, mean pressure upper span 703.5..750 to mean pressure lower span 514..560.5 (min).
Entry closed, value 1.6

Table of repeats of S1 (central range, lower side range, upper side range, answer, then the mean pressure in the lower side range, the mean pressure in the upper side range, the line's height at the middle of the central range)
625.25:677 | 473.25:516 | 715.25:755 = 4.2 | 1.36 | 1.64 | 1.54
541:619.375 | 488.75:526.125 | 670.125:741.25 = 9.5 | 1.35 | 1.78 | 1.5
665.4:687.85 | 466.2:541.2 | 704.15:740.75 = 1.3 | 1.27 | 1.82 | 1.71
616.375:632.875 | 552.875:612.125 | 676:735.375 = 1.7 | 1.35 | 1.81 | 1.51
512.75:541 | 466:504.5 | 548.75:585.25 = 3.2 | 1.32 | 1.27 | 1.29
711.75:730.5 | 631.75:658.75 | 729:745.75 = -4.0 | 1.33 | 1.56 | 1.52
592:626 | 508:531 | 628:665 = -2.5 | 1.23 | 1.37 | 1.32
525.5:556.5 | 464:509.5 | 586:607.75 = 6.3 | 1.33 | 1.43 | 1.38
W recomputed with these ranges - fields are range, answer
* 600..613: 1.45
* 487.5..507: 1.43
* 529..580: 1.18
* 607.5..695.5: 1.47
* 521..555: 1.1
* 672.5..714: 1.81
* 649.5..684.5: 1.53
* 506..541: 1.2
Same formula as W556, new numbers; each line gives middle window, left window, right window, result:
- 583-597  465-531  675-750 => 0.66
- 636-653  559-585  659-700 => 3.30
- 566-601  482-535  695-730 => 3.09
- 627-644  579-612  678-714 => 2.28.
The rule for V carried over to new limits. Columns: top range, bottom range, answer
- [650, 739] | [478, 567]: 1.39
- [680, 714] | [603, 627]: 1.31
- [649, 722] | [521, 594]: 1.40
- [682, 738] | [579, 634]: 1.29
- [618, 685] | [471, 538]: 1.12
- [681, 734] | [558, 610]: 1.33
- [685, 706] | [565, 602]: 1.32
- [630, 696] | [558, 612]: 1.09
